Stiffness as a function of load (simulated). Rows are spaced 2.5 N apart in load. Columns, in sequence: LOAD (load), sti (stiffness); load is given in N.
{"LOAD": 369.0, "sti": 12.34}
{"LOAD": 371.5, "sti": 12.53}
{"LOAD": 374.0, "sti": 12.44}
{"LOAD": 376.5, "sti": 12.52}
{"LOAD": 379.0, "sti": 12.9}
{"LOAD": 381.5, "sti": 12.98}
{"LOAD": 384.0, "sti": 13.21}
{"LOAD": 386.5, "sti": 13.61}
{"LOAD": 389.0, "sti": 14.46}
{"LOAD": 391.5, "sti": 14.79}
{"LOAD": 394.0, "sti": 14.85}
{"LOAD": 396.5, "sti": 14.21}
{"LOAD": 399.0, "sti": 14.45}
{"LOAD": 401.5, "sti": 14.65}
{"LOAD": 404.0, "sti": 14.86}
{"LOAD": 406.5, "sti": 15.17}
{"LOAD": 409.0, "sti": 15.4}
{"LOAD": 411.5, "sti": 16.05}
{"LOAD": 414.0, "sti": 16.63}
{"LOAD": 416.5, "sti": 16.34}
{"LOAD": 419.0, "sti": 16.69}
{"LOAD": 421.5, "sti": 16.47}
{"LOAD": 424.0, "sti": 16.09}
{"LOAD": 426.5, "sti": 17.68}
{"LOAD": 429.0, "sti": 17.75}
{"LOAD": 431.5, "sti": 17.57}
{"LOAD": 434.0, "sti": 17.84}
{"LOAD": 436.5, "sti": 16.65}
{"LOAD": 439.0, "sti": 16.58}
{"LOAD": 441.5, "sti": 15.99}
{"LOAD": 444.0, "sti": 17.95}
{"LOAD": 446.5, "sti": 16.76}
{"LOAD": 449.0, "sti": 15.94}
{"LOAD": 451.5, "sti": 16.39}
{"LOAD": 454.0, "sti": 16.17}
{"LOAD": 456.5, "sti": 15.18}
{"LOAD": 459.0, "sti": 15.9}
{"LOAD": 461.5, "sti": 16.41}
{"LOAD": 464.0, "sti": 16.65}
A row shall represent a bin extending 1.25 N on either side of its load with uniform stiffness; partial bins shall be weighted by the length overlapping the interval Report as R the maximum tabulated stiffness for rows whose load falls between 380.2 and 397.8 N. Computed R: 14.85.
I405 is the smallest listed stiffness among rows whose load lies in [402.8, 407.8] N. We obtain 14.86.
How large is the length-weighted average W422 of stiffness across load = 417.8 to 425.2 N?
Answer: 16.4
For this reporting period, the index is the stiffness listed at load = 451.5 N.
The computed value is 16.39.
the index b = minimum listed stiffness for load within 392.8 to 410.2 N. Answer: 14.21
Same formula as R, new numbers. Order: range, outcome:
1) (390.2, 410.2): 15.4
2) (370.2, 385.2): 13.21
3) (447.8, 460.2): 16.39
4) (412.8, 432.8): 17.75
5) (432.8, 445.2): 17.95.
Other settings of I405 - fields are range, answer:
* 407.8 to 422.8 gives 15.4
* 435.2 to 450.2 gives 15.94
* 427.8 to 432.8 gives 17.57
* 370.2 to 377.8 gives 12.44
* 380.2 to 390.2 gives 12.98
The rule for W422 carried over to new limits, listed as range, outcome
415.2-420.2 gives 16.5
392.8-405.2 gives 14.6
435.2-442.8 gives 16.4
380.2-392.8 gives 13.8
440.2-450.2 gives 16.7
